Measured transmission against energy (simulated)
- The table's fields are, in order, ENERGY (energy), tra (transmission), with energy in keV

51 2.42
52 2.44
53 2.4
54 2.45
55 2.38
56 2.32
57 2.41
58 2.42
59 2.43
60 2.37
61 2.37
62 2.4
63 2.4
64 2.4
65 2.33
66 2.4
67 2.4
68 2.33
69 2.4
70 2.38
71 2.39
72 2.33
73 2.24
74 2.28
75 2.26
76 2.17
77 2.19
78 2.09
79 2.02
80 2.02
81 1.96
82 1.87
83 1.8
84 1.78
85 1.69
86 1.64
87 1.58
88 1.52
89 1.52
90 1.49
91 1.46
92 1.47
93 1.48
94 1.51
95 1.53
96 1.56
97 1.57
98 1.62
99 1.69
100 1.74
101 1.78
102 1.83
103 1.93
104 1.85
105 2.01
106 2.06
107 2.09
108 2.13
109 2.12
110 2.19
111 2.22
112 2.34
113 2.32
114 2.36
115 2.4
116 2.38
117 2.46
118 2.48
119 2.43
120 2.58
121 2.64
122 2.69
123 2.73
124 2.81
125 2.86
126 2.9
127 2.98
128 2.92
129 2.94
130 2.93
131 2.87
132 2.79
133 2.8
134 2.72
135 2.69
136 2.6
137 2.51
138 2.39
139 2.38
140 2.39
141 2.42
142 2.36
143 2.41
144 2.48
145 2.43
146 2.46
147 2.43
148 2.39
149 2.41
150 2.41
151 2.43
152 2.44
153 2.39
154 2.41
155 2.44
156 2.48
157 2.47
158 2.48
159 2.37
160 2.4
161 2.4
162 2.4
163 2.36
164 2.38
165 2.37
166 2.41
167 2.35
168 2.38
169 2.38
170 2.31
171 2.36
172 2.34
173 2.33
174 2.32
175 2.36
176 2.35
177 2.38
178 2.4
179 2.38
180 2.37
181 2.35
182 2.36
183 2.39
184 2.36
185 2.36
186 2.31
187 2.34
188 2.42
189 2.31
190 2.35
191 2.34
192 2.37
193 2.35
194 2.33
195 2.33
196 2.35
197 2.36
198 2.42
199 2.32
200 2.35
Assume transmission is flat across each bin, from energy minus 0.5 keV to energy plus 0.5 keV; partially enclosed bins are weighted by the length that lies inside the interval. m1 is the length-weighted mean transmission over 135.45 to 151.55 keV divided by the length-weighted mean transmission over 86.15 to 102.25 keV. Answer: 1.5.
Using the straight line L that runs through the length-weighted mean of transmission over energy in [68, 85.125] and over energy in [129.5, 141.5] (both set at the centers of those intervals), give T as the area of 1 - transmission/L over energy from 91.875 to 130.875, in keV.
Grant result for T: 3.3 keV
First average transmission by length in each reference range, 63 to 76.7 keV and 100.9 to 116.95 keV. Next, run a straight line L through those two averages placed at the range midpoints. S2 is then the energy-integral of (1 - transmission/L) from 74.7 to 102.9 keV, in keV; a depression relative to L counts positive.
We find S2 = 6.3 keV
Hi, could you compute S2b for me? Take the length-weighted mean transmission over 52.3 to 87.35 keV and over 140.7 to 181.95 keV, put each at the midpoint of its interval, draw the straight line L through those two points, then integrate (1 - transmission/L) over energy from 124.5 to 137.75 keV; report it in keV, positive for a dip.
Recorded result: -2.6 keV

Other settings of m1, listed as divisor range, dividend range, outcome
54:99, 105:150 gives 1.24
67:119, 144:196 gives 1.20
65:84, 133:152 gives 1.13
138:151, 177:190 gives 0.98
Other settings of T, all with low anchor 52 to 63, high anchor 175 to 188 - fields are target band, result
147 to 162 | -0.32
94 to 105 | 3.10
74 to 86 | 2.04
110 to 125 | -0.69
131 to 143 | -0.91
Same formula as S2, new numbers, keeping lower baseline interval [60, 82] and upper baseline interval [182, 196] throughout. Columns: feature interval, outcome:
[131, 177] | -2.2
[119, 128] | -1.8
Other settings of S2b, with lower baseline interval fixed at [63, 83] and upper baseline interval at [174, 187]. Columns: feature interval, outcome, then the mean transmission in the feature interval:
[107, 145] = -4.2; 2.55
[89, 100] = 3.5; 1.55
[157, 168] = -0.3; 2.4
